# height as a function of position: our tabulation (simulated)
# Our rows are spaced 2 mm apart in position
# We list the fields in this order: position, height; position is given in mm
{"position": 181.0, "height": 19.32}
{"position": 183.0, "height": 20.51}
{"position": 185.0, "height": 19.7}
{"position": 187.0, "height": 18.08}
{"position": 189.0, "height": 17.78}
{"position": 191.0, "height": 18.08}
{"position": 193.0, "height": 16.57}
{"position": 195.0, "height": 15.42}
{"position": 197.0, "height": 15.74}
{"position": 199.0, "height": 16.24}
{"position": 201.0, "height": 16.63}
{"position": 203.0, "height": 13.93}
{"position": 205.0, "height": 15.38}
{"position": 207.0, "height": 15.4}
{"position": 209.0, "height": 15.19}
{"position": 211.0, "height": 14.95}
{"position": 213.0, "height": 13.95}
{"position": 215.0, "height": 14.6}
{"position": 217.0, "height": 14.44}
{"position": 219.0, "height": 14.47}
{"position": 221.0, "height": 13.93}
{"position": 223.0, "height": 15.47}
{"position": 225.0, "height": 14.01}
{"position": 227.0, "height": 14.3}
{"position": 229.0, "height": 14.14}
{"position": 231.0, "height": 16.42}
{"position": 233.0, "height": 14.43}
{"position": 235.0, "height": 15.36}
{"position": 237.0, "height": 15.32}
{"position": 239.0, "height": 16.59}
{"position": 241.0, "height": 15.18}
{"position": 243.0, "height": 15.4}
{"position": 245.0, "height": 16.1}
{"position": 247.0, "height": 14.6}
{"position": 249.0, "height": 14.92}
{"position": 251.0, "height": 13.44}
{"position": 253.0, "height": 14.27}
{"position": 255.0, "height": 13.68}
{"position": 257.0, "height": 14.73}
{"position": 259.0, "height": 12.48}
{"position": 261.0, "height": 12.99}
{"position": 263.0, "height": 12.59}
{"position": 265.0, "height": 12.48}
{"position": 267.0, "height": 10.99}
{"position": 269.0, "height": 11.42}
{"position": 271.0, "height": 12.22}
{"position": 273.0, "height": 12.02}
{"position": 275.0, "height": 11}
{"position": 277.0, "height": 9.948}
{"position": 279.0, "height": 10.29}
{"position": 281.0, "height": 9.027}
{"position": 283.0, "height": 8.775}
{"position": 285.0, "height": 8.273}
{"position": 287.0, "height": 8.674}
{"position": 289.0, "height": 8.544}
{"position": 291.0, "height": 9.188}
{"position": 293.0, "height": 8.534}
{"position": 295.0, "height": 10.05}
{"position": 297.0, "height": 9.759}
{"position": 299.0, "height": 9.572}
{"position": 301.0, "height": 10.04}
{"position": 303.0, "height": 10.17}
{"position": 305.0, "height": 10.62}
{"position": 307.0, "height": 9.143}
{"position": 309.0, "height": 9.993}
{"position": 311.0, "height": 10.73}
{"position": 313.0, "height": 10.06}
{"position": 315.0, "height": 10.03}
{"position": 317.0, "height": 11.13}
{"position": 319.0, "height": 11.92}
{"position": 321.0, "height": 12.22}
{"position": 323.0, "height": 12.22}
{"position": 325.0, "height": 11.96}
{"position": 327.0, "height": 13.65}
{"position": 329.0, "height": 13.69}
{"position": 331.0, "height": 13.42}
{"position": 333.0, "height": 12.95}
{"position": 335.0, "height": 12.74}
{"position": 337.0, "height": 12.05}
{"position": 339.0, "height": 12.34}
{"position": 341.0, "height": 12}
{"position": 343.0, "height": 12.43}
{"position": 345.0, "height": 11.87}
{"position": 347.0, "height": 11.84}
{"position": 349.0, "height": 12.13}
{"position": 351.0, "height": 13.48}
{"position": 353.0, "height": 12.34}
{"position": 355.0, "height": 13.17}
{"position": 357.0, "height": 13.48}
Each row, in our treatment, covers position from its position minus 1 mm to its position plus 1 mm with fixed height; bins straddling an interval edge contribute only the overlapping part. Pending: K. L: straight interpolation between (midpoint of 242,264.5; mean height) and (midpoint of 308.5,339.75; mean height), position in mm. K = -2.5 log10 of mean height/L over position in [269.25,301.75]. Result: 0.32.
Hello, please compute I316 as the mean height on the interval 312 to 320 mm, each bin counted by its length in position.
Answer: 10.8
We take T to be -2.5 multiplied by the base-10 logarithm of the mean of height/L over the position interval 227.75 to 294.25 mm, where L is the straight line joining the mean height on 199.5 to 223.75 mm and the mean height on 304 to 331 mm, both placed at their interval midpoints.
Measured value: 0.07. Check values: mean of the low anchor 14.9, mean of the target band 12.5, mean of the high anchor 11.4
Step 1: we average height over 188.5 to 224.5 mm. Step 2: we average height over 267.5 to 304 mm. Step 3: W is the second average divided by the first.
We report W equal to 0.64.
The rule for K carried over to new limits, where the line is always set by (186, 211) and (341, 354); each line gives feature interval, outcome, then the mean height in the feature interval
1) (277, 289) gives 0.47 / 9.05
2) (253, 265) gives 0.10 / 13.3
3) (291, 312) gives 0.34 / 9.83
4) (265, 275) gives 0.22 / 11.7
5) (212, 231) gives 0.08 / 14.5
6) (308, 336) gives 0.09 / 11.9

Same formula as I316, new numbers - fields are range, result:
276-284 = 9.51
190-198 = 16.5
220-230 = 14.4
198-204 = 15.6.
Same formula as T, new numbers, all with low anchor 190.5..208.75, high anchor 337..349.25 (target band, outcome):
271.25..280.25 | 0.26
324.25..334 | -0.06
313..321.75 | 0.15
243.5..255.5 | 0.00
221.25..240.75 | 0.00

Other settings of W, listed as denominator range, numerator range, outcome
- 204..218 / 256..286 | 0.76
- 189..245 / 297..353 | 0.76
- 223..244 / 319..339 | 0.84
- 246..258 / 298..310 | 0.70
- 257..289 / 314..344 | 1.13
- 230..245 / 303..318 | 0.66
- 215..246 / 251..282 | 0.80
